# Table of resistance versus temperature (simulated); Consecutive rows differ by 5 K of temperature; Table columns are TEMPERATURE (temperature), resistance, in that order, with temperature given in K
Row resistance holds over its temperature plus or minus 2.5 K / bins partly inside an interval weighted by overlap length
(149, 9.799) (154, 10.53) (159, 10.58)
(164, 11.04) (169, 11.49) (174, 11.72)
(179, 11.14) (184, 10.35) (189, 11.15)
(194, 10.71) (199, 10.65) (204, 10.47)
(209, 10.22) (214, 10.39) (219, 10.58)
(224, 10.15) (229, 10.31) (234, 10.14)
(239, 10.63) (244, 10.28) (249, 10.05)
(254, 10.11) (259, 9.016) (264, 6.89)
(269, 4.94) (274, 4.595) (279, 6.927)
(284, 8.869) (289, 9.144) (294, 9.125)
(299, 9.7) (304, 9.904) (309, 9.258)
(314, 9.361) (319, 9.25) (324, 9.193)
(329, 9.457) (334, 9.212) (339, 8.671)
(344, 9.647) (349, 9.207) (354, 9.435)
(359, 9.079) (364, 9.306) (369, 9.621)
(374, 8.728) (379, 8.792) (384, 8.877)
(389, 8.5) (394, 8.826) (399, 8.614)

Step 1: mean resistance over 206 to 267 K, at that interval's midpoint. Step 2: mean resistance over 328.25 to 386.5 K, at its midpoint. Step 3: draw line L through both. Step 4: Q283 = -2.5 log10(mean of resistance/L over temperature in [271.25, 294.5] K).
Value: 0.25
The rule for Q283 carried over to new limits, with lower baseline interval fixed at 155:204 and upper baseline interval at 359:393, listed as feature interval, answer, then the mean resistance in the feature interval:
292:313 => 0.024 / 9.5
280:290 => 0.142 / 8.67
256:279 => 0.475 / 6.5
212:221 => 0.009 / 10.5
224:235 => 0.023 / 10.2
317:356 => 0.013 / 9.26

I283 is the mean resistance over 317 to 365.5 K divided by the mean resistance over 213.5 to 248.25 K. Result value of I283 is 0.89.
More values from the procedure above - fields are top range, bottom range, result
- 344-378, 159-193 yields 0.83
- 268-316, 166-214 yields 0.76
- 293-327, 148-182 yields 0.86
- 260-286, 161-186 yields 0.59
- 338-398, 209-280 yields 1.00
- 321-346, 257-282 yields 1.43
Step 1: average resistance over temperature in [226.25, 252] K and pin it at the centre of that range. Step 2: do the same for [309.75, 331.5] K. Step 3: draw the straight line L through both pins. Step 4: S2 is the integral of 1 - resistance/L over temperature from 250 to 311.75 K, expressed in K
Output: 9.5 K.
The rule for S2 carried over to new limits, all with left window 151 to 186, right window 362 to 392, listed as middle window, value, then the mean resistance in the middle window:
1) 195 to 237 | 0.5 K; 10.4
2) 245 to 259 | 0.4 K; 9.91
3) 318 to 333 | 0.3 K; 9.3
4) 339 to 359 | -0.1 K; 9.29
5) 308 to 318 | 0.3 K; 9.31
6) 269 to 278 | 4.4 K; 5.08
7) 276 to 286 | 2.2 K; 7.68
